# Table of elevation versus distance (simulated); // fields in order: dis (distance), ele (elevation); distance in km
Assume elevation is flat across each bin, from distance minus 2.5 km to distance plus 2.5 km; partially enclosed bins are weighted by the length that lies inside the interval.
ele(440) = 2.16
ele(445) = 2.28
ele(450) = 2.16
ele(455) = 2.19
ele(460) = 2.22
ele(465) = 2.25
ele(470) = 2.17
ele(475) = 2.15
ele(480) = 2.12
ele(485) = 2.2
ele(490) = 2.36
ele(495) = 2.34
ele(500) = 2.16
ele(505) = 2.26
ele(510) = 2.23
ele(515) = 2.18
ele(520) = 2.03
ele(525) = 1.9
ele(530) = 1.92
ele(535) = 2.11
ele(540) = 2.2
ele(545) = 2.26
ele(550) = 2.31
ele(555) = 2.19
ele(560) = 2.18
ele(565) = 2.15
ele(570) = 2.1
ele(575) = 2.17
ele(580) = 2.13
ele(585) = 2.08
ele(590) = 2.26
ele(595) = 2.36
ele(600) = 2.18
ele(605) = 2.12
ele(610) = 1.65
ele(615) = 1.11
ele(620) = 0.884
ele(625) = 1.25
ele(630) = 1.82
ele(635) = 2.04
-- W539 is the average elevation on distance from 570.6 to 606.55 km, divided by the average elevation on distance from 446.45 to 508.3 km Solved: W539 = 0.98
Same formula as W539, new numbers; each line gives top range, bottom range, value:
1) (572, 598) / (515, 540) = 1.08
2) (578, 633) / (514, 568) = 0.85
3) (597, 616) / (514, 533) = 0.92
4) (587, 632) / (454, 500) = 0.78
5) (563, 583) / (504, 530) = 1.02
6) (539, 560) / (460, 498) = 1.00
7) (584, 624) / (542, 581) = 0.82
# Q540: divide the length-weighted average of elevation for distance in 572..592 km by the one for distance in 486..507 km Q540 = 0.9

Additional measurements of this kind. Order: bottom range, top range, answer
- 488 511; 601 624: 0.65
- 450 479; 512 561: 0.97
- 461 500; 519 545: 0.92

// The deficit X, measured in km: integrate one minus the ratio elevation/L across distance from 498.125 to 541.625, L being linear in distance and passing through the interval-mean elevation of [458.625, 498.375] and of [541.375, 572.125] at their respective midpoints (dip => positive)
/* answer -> 2.0 km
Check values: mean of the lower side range 2.22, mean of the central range 2.11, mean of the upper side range 2.2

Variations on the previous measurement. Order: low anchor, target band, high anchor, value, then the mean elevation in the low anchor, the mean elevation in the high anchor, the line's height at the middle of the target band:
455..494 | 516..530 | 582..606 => 1.45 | 2.21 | 2.2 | 2.21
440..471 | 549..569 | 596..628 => -4.48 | 2.21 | 1.58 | 1.79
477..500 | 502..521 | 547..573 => 0.33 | 2.24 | 2.19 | 2.22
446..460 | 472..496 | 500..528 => -0.78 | 2.19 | 2.12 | 2.16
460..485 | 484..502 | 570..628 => -1.24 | 2.18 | 1.85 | 2.13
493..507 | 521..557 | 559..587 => 1.06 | 2.25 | 2.13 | 2.19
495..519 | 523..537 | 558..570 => 1.35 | 2.21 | 2.15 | 2.19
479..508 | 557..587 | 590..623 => -3.70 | 2.25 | 1.75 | 1.9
